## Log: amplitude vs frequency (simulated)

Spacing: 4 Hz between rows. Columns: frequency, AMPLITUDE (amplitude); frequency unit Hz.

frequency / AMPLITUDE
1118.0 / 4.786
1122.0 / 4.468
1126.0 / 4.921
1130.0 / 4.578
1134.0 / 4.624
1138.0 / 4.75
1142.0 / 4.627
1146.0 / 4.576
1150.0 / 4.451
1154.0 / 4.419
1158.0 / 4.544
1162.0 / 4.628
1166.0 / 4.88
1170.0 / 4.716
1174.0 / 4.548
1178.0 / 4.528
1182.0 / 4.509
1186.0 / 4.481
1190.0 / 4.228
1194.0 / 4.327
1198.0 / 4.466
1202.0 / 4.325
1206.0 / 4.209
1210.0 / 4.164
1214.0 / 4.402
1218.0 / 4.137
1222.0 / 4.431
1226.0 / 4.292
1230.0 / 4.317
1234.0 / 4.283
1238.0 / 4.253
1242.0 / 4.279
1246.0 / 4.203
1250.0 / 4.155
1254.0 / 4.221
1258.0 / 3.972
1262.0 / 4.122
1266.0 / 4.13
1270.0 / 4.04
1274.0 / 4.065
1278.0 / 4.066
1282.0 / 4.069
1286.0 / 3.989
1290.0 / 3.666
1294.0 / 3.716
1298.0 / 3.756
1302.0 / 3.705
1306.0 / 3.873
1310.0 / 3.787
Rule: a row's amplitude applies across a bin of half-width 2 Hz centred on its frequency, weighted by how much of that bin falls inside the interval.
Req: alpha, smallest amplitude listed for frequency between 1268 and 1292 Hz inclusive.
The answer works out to 3.666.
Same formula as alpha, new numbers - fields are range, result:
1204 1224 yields 4.137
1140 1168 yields 4.419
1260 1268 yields 4.122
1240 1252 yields 4.155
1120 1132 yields 4.468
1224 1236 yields 4.283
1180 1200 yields 4.228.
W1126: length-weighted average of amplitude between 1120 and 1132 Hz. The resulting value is 4.66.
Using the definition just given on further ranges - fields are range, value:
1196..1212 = 4.29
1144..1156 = 4.48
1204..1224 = 4.27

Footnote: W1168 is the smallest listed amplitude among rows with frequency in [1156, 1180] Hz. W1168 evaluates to 4.528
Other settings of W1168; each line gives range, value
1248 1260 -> 3.972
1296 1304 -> 3.705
